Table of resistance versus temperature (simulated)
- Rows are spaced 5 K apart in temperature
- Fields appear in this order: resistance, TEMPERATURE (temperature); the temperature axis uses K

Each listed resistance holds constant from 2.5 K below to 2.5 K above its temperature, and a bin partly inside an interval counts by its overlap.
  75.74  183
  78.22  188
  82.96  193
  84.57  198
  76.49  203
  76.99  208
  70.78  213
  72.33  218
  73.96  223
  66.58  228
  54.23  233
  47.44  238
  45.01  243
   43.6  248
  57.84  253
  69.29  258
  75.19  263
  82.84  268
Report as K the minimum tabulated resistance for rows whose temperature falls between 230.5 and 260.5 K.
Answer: 43.6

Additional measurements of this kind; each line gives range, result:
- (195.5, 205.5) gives 76.49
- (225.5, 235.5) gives 54.23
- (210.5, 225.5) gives 70.78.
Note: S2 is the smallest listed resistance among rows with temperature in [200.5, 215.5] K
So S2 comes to 70.78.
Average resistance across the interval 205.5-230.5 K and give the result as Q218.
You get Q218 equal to 72.1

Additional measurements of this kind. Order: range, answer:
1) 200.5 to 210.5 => 76.7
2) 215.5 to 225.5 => 73.1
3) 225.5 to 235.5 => 60.4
